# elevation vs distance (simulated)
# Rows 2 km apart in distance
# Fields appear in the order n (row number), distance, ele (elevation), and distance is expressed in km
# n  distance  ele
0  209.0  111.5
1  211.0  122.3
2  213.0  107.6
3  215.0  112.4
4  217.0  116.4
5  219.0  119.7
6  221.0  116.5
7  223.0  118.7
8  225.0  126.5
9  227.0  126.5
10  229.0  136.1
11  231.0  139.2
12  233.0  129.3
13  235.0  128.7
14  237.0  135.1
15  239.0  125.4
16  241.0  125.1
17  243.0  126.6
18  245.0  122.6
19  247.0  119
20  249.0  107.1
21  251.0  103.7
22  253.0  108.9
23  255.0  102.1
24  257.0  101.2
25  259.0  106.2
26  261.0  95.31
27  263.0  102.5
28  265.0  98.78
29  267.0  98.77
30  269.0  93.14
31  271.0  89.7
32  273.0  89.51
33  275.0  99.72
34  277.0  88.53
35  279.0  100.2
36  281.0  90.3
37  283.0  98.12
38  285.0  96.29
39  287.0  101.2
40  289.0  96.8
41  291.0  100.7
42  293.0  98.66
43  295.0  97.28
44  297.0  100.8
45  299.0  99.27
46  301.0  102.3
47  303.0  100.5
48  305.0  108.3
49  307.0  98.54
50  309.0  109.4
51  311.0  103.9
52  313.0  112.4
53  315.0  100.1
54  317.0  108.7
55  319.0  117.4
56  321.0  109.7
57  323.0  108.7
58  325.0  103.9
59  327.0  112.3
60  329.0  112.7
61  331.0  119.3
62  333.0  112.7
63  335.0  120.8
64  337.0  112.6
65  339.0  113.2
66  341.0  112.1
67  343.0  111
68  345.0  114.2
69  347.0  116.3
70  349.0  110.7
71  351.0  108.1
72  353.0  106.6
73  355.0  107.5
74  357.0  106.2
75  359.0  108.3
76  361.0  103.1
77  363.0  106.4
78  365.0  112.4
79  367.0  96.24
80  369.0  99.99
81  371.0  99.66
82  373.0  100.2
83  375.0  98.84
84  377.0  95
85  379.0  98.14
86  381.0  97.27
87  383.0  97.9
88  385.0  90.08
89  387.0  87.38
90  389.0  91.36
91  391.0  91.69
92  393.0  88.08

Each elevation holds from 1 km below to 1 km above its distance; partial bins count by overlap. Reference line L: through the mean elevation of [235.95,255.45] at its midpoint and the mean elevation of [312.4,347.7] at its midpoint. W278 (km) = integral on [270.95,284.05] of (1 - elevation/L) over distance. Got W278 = 2.5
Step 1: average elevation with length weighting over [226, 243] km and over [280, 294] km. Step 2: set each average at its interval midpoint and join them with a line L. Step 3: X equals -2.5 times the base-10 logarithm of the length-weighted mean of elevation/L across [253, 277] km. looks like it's 0.138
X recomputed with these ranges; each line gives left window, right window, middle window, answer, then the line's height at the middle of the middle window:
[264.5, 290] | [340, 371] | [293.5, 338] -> -0.06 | 101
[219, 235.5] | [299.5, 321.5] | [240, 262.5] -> 0.10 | 121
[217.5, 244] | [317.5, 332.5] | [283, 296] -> 0.19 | 118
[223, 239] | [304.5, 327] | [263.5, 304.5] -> 0.19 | 116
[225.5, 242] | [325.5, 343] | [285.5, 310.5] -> 0.19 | 120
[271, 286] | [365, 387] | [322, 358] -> -0.16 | 96.4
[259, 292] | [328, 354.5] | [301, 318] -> 0.00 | 105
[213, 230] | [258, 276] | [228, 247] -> -0.15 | 112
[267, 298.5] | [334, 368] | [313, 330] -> -0.06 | 104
